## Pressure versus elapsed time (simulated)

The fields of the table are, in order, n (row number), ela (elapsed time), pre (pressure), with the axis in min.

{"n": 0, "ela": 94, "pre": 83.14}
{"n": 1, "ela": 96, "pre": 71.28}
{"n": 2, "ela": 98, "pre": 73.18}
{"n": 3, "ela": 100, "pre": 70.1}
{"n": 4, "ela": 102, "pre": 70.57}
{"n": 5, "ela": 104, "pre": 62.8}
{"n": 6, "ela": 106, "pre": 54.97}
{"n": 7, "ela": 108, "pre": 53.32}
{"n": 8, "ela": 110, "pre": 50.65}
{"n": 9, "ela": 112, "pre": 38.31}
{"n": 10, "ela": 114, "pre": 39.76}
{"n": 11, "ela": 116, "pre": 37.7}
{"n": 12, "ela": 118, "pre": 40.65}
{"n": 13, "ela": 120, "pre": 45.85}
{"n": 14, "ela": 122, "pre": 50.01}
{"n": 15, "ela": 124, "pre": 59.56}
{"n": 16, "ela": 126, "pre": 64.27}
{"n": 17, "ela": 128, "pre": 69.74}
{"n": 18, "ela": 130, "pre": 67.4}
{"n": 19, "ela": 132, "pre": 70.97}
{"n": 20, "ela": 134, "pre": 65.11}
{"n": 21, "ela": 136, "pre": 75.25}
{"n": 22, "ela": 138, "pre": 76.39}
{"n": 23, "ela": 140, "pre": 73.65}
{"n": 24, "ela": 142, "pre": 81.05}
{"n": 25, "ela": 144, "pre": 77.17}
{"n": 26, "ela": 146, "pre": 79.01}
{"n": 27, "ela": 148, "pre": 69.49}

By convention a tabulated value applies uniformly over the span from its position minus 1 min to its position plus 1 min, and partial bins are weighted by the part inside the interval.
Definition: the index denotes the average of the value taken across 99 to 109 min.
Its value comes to 62.4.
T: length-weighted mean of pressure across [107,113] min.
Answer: 47.4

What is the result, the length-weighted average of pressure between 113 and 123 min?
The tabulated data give 42.8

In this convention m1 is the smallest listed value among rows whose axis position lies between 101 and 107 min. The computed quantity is 54.97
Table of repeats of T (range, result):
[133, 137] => 70.2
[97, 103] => 71.3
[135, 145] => 76.7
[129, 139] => 71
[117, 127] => 52.1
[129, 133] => 69.2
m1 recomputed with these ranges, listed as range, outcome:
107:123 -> 37.7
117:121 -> 40.65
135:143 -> 73.65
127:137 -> 65.11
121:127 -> 50.01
